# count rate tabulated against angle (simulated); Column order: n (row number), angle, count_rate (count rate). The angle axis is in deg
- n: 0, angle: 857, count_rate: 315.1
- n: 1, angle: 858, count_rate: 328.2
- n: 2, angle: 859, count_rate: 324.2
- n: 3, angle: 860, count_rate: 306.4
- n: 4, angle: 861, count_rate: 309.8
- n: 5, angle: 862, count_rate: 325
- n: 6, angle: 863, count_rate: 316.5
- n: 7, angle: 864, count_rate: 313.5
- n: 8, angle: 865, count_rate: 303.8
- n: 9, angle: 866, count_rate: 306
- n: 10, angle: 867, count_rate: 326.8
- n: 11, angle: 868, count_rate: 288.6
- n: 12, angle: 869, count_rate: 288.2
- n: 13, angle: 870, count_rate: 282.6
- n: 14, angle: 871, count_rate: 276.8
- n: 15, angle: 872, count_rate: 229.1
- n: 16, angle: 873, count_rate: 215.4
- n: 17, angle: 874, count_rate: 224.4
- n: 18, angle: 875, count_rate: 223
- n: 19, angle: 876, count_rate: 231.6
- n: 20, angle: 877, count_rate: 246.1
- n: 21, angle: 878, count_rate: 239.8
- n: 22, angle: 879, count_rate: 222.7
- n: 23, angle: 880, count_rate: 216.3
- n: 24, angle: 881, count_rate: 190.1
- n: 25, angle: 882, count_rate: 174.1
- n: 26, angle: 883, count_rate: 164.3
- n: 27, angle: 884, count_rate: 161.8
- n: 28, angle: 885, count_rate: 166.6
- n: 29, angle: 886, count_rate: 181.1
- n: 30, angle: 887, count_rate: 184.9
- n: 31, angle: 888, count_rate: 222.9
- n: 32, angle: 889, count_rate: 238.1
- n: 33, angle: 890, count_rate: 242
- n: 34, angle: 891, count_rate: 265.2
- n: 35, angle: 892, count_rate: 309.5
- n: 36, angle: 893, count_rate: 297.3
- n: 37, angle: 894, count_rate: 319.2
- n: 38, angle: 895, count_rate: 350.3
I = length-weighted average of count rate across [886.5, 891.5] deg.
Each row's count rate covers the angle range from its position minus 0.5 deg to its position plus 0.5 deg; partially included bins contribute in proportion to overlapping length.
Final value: 231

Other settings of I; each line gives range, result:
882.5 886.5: 168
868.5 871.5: 283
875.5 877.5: 239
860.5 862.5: 317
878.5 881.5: 210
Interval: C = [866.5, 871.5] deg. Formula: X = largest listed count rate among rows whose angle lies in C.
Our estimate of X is 326.8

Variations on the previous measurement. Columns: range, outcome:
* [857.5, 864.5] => 328.2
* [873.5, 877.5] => 246.1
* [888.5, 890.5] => 242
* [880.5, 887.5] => 190.1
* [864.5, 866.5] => 306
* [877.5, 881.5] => 239.8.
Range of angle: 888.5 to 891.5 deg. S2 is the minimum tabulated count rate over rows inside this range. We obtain 238.1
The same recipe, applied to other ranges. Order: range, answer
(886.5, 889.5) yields 184.9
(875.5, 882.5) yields 174.1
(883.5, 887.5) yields 161.8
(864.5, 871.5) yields 276.8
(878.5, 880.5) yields 216.3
